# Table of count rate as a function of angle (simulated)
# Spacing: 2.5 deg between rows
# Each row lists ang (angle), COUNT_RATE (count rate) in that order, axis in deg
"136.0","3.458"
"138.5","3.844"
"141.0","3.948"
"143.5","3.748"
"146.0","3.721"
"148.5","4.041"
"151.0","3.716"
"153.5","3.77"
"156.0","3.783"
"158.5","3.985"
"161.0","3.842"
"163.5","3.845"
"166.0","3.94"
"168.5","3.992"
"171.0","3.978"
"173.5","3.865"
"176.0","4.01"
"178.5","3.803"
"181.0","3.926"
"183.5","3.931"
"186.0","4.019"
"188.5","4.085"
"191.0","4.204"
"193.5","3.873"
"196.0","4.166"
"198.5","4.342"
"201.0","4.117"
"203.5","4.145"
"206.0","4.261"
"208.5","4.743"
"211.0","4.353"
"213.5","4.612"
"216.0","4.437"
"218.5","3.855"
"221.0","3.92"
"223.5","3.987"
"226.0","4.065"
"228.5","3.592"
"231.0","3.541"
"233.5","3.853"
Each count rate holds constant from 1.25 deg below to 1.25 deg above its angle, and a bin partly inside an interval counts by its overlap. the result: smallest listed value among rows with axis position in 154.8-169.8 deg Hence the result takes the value 3.783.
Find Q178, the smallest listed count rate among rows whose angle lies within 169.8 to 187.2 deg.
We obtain 3.803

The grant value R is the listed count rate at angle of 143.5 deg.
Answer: 3.748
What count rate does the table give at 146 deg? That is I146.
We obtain 3.721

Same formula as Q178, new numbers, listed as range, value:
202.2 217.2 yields 4.145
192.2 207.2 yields 3.873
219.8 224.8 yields 3.92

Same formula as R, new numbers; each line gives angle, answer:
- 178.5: 3.803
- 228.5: 3.592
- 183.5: 3.931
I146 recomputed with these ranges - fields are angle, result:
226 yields 4.065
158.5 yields 3.985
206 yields 4.261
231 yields 3.541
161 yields 3.842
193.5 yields 3.873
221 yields 3.92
